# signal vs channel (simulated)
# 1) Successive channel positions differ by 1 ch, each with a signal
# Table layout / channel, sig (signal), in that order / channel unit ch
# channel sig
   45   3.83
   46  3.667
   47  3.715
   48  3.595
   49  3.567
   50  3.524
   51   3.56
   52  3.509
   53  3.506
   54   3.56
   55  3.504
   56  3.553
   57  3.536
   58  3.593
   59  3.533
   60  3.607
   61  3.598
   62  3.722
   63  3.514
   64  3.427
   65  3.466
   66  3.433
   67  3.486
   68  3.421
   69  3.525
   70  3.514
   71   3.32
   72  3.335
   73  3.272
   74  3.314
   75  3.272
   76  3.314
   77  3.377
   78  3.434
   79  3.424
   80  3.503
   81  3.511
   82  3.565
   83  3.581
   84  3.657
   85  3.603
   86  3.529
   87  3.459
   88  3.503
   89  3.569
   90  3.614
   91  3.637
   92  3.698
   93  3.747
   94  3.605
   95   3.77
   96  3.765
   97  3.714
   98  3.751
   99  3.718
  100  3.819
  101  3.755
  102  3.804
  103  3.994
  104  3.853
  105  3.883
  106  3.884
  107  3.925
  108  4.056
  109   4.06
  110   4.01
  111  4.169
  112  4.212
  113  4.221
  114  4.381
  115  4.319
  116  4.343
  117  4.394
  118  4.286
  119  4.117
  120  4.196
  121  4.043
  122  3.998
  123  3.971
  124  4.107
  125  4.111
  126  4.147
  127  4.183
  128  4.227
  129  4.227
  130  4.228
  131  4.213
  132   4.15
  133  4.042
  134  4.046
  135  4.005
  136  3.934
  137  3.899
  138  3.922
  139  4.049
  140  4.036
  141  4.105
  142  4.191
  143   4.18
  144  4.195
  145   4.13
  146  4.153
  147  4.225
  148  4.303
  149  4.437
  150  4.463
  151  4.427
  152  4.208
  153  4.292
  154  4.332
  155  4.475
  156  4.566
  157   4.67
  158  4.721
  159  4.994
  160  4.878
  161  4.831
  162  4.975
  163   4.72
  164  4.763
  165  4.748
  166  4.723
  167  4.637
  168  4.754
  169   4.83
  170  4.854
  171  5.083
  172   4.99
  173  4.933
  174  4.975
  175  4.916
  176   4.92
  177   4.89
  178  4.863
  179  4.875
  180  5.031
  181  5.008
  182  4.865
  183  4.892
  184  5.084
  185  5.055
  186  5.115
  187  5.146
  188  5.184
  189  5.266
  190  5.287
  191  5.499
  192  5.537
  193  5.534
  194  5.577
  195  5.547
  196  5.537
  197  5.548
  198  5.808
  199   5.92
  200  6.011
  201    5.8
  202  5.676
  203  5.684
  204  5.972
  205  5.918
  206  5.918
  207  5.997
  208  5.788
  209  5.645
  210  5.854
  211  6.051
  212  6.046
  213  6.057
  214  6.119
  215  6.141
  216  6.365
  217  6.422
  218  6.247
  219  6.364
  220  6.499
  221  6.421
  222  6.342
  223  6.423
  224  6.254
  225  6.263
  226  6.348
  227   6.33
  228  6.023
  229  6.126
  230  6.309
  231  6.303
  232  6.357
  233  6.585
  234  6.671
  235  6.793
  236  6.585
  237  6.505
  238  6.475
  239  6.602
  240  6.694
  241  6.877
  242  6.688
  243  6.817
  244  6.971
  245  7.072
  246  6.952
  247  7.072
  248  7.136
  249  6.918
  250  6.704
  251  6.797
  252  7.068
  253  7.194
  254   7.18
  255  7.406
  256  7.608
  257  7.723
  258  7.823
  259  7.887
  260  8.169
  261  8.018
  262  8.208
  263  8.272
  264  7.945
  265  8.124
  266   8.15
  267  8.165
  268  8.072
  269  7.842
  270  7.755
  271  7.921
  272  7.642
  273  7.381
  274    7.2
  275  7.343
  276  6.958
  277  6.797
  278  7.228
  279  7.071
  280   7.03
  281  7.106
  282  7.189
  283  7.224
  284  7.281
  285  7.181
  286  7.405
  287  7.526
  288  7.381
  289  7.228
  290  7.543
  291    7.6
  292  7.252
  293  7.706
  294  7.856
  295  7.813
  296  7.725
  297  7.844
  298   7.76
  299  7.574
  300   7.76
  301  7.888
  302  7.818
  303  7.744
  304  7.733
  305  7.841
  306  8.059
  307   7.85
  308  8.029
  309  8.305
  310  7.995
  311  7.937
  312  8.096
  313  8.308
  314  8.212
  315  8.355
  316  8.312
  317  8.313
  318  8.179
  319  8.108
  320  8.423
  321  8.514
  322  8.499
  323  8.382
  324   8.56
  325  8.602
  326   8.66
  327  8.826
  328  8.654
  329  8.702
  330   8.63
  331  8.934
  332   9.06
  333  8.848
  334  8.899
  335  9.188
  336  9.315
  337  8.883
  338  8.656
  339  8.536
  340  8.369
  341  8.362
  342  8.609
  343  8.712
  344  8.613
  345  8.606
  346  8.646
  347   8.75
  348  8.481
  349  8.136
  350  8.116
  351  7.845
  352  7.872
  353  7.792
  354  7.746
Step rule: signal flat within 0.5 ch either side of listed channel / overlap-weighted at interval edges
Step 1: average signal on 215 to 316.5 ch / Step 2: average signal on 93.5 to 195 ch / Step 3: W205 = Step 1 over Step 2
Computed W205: 1.6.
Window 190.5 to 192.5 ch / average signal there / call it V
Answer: 5.52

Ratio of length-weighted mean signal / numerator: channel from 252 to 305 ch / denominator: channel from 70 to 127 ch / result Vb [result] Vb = 2.00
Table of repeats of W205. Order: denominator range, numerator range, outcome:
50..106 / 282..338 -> 2.27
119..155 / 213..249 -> 1.57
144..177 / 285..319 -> 1.69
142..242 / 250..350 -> 1.46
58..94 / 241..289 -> 2.12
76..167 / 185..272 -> 1.61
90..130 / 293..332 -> 2.05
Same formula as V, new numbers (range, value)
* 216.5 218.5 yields 6.33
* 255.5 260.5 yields 7.84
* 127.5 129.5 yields 4.23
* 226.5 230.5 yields 6.2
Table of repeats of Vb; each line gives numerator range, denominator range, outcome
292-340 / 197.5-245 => 1.32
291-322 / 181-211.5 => 1.44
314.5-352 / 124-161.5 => 2.00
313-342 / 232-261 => 1.22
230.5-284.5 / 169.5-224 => 1.30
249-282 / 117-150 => 1.82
